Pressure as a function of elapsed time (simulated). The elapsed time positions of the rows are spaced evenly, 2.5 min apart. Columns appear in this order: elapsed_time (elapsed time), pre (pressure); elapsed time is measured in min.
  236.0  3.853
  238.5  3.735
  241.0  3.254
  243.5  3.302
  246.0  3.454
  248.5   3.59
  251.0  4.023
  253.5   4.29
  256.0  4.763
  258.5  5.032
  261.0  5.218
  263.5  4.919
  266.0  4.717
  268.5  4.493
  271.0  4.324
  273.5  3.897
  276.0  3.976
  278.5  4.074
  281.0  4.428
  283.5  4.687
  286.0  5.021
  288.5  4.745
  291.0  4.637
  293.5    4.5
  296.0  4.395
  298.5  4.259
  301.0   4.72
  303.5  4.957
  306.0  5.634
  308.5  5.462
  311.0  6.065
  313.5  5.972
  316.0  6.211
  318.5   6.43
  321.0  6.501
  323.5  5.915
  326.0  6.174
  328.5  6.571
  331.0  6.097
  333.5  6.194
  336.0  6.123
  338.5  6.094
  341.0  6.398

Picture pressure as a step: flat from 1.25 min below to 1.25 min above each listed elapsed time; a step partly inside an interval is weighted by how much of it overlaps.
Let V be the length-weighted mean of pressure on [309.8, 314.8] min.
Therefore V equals 6.02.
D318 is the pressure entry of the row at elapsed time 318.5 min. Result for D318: 6.43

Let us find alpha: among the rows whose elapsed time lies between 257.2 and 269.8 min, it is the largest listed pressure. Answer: 5.218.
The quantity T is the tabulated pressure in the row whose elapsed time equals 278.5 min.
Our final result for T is 4.074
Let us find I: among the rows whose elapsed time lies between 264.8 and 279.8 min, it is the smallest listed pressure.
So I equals 3.897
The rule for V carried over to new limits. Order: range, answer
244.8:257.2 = 4.02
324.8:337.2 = 6.23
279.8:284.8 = 4.56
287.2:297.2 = 4.57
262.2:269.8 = 4.71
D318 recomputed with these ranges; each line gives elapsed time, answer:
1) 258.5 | 5.032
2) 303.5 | 4.957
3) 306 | 5.634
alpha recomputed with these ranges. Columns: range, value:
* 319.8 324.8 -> 6.501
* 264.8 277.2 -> 4.717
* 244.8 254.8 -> 4.29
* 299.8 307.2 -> 5.634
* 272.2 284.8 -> 4.687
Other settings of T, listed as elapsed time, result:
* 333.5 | 6.194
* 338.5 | 6.094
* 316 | 6.211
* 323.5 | 5.915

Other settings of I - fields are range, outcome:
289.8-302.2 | 4.259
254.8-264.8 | 4.763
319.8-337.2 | 5.915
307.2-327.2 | 5.462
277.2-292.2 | 4.074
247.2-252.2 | 3.59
